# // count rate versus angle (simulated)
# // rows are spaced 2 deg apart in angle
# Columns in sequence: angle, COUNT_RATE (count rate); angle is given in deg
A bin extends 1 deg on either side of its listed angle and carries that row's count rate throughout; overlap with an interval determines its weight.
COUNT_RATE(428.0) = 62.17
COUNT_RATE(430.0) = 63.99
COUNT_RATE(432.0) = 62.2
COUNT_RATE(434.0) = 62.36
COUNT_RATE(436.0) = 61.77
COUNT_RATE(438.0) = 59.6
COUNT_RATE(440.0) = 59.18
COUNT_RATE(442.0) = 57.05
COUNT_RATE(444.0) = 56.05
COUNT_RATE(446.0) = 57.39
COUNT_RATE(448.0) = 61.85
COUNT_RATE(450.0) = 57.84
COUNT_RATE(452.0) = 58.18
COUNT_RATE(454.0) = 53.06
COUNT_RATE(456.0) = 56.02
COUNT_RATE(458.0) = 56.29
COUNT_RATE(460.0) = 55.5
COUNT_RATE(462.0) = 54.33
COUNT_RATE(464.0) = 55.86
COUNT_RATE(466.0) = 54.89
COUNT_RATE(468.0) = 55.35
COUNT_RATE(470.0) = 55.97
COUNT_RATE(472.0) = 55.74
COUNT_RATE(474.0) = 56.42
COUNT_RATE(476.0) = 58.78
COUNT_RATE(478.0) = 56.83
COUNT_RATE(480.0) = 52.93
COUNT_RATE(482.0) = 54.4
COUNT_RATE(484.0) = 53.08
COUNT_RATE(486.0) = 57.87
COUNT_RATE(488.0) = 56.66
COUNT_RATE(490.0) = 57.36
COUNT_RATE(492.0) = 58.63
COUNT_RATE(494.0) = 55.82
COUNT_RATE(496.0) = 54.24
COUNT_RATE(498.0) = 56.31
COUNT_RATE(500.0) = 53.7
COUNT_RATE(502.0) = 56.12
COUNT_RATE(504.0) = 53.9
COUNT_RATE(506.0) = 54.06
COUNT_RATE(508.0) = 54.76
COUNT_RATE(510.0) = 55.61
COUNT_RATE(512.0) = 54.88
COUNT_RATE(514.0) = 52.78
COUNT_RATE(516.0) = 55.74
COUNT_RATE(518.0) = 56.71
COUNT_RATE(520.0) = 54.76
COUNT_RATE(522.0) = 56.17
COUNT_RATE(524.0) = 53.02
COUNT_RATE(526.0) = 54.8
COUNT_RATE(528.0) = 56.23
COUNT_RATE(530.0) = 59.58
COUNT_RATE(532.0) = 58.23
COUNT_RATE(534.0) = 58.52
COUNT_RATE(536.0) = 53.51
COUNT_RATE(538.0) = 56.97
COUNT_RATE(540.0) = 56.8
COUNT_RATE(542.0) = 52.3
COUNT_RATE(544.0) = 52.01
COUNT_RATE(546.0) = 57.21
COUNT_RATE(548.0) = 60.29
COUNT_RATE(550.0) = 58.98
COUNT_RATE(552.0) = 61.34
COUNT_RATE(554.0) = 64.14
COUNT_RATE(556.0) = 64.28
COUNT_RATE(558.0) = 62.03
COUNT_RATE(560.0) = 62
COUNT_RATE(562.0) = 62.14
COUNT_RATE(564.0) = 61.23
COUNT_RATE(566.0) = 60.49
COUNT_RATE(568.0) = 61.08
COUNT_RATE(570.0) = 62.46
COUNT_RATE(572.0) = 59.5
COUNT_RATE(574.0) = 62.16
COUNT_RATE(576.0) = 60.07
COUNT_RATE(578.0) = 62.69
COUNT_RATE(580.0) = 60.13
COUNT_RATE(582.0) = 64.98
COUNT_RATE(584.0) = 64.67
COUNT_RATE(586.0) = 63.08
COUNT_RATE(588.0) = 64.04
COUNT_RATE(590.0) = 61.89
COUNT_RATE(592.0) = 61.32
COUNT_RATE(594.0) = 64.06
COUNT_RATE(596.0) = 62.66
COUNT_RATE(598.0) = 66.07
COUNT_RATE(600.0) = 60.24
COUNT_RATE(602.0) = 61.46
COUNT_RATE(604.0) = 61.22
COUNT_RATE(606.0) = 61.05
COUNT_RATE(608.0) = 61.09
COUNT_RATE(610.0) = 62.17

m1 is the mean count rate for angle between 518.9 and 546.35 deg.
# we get 55.7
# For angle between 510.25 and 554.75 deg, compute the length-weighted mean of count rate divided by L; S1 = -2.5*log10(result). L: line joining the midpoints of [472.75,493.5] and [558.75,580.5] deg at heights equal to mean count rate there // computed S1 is 0.049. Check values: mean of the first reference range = 56.3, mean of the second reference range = 61.3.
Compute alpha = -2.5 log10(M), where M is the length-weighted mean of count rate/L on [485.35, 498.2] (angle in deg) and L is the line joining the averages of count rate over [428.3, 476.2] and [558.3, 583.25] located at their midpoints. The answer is 0.044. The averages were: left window 57.8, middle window 56.7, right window 61.6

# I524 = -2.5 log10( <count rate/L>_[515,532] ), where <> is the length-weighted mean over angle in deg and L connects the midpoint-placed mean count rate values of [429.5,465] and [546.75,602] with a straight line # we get 0.08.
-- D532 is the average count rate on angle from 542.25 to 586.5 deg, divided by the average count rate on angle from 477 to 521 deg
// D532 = 1.10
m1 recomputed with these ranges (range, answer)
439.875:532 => 55.9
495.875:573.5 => 57.5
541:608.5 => 61.3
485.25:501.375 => 56.3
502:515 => 54.5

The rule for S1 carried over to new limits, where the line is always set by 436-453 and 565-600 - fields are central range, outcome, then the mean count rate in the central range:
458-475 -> 0.07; 55.6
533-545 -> 0.12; 55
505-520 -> 0.10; 54.9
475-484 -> 0.08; 55.4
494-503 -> 0.09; 55.2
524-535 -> 0.07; 57.1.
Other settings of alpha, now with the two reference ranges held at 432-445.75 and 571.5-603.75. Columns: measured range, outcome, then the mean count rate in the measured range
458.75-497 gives 0.08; 55.8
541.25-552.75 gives 0.08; 57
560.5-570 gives 0.01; 61.4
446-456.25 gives 0.04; 57.5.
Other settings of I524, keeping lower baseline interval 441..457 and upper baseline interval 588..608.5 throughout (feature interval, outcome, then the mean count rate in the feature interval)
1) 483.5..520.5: 0.067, 55.5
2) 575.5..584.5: -0.016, 62.5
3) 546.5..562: -0.018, 61.7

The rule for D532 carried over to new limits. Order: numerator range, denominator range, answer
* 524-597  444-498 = 1.07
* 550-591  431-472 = 1.08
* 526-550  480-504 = 1.02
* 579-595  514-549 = 1.13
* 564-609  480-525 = 1.12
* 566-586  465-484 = 1.11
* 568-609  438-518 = 1.11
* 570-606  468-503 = 1.11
